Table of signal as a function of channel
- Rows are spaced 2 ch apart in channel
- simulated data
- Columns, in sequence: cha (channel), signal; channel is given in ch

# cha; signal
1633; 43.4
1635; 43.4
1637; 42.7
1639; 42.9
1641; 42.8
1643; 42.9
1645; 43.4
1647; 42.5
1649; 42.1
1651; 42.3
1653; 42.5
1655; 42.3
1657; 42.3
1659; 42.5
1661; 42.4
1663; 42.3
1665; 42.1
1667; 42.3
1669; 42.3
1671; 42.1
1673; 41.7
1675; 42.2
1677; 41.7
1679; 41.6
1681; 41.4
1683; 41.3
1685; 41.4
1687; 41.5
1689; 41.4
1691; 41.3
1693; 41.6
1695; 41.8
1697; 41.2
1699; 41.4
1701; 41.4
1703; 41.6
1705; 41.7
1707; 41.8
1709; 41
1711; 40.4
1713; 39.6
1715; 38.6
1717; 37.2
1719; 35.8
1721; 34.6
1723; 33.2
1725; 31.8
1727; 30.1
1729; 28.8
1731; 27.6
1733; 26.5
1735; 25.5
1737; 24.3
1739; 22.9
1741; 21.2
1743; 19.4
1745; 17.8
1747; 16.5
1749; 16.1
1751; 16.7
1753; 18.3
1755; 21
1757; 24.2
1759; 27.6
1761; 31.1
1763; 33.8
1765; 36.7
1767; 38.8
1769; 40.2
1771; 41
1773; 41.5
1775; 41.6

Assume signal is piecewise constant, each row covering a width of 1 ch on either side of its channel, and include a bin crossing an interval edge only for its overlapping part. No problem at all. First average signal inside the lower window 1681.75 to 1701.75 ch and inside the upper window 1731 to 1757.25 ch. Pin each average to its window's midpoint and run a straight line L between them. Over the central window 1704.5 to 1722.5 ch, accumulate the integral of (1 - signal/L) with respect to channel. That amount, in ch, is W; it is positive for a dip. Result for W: -3.2 ch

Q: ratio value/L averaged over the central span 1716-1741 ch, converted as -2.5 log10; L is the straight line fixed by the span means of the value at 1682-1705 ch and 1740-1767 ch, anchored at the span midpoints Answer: 0.06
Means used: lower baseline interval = 41.5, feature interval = 29.5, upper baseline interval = 23.7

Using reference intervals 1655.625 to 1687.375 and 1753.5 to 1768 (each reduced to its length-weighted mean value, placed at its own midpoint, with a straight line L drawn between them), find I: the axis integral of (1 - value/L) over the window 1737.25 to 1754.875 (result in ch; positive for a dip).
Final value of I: 7.2 ch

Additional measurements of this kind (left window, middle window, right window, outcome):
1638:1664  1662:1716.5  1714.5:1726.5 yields -4.47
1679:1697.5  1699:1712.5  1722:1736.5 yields -1.94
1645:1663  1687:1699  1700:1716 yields -0.07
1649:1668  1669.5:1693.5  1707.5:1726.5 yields -0.86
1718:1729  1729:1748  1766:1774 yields 6.65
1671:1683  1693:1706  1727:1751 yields -2.55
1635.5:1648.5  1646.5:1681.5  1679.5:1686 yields -0.07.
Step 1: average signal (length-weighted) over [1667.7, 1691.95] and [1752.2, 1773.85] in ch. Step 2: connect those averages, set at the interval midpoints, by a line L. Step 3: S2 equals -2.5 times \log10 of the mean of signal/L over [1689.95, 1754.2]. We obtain 0.176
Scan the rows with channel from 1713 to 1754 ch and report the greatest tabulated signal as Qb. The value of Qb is 39.6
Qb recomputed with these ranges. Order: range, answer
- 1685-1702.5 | 41.8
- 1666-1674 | 42.3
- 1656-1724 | 42.5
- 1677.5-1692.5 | 41.6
